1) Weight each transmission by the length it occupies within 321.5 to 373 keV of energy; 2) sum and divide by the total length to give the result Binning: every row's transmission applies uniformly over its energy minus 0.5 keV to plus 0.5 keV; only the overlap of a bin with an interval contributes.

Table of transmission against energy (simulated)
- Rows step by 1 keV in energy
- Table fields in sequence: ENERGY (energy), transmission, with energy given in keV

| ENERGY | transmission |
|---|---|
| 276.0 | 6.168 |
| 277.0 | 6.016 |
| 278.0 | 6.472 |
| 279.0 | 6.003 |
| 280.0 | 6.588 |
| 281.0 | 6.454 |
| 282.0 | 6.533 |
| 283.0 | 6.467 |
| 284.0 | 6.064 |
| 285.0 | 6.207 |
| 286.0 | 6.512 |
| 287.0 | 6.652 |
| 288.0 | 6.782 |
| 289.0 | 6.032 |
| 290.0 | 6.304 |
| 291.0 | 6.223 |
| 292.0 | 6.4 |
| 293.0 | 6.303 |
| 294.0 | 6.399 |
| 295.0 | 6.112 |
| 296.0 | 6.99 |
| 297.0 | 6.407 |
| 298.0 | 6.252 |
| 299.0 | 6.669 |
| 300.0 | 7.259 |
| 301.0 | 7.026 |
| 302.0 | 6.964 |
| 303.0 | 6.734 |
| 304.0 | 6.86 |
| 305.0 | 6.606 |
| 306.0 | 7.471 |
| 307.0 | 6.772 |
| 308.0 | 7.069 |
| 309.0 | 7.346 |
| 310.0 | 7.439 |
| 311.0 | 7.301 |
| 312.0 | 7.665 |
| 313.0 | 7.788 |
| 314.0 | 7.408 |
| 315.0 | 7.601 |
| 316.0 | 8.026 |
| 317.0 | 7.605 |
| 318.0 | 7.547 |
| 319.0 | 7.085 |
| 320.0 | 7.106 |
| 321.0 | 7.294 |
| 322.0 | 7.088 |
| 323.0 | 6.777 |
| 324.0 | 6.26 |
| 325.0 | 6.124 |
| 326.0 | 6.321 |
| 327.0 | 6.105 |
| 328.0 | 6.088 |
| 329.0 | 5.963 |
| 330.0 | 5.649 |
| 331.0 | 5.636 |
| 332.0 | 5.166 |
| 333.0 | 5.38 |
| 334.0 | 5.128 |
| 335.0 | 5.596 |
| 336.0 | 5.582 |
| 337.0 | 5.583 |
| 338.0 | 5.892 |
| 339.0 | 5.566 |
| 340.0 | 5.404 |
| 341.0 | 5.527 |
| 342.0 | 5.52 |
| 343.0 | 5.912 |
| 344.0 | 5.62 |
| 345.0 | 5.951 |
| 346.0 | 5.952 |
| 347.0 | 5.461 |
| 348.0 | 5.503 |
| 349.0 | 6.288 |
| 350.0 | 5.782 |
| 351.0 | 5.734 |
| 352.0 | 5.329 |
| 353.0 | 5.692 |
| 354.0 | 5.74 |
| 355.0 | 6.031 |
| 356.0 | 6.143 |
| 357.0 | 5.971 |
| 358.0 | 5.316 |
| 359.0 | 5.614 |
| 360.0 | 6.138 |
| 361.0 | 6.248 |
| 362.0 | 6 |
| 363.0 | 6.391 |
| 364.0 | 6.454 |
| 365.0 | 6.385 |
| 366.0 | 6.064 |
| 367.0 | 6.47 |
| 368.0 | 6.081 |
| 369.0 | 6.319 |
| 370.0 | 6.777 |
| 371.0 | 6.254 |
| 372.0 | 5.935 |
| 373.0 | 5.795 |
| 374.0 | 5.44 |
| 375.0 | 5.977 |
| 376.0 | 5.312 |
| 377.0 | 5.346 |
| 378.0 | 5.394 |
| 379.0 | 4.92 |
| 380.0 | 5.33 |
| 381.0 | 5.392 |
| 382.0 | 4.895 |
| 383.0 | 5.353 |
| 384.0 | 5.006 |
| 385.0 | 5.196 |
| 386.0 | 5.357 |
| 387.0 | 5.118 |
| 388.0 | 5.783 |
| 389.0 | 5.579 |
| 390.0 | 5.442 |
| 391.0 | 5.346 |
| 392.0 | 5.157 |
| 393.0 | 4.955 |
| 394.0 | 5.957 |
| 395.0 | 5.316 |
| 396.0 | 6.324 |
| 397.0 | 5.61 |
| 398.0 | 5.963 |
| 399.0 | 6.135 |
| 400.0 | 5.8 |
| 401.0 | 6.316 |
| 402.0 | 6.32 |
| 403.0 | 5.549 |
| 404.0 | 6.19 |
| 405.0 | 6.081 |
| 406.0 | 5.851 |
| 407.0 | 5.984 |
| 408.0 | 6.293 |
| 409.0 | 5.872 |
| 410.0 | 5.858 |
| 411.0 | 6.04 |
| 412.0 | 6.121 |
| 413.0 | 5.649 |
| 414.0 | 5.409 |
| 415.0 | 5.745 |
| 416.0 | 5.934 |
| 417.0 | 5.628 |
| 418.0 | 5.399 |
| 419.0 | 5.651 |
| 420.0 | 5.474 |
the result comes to 5.92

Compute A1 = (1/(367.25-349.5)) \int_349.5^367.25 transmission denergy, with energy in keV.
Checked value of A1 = 5.97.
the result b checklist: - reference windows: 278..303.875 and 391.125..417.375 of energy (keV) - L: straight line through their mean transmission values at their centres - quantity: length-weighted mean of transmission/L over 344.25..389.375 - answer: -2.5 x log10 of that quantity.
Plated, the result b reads 0.06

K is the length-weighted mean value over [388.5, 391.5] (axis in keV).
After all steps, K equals 5.46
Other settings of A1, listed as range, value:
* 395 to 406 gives 5.99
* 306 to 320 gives 7.42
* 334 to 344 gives 5.6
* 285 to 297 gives 6.42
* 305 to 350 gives 6.39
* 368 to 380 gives 5.76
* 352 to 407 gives 5.77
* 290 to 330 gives 6.86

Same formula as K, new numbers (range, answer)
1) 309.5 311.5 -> 7.37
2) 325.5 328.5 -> 6.17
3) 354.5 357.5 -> 6.05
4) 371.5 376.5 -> 5.69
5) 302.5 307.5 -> 6.89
